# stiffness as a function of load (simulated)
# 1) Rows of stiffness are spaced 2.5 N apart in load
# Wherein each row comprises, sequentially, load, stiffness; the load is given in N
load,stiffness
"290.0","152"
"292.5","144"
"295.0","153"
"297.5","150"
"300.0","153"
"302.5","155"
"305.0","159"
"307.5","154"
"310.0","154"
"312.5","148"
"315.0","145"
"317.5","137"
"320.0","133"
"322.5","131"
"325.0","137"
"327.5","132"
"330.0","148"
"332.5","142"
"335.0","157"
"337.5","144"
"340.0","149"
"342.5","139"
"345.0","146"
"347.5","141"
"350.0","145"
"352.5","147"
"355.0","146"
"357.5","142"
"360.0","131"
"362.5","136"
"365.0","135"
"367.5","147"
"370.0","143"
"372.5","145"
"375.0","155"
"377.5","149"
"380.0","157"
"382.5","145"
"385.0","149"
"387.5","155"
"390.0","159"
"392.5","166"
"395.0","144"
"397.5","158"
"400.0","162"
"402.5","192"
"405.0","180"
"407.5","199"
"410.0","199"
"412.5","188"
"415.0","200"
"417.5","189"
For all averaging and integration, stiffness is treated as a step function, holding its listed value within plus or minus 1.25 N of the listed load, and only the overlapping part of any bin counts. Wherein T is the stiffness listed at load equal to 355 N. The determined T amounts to 146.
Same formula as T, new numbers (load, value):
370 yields 143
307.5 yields 154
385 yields 149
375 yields 155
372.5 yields 145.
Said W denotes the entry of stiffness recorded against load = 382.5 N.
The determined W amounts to 145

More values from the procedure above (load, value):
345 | 146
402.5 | 192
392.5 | 166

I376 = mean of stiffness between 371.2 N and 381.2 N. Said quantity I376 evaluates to 151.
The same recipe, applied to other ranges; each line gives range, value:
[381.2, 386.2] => 147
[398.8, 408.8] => 183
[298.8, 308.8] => 155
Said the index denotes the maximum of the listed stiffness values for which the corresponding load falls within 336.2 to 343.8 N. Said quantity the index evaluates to 149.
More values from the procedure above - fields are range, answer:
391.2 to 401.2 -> 166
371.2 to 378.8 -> 155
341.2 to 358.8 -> 147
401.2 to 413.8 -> 199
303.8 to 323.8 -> 159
